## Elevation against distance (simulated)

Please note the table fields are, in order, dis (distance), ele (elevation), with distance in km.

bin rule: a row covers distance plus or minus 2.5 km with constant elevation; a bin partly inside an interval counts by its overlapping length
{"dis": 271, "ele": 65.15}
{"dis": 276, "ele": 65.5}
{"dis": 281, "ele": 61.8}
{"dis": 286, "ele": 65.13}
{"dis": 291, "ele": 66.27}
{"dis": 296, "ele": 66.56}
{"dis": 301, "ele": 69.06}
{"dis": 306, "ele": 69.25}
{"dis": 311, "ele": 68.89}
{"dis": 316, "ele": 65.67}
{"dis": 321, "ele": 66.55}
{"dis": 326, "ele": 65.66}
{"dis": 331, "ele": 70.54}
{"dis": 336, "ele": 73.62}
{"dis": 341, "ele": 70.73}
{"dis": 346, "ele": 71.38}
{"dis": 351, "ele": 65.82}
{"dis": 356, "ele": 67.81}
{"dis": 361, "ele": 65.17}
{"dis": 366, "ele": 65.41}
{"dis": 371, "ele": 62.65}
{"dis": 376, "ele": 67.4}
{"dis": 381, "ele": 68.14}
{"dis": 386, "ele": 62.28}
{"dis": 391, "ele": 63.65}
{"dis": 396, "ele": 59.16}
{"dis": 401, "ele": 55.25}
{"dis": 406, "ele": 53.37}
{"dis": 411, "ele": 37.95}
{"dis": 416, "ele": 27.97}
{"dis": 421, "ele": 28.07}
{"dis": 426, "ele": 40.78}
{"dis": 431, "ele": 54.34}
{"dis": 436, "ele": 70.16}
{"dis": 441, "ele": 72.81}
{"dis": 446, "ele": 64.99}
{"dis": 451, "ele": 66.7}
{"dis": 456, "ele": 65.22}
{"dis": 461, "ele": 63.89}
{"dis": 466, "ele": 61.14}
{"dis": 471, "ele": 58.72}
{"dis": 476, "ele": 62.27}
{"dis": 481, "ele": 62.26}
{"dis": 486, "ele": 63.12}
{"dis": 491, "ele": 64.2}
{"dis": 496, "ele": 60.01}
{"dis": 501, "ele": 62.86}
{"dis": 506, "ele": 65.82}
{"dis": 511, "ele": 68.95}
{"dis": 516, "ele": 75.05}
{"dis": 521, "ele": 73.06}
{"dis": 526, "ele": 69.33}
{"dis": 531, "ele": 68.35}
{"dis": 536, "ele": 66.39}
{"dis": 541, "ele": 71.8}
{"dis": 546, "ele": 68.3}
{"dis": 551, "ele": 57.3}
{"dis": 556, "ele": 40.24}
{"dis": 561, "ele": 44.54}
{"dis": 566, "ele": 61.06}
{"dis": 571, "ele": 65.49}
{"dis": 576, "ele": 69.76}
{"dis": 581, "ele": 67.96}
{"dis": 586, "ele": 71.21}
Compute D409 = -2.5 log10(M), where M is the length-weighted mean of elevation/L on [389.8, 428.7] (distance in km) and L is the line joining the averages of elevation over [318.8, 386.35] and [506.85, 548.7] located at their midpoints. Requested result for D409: 0.45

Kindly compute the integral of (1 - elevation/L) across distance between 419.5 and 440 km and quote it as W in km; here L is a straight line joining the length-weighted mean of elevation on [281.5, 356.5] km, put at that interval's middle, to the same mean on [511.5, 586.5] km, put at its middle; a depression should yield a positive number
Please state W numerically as 4.7 km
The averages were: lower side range 68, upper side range 64.6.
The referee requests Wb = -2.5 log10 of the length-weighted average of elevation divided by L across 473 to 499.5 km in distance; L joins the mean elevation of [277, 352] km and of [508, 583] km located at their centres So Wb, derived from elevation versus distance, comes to 0.05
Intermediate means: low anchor 67.8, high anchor 64.5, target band 62.3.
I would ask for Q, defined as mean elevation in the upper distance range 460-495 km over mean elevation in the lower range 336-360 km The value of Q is 0.9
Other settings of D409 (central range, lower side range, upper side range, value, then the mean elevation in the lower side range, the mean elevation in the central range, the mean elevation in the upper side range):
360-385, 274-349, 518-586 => 0.02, 67.8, 65.6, 63.7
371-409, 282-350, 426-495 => 0.08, 68.2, 61.1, 62.9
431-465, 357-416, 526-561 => -0.11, 58.9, 66.1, 61.3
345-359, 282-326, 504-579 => -0.02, 66.9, 67.9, 64.4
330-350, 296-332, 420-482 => -0.08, 67.7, 71.2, 60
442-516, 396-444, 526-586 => -0.16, 49.7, 64.2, 62.6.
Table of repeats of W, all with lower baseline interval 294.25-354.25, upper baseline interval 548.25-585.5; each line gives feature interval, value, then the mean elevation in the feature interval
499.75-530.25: -4.2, 69.4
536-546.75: -1.7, 69.5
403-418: 5.6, 40.7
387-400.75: 1.1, 60.5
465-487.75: 0.4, 61.5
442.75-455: -0.5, 66.2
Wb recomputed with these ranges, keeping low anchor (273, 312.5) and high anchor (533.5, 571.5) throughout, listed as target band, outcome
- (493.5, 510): -0.052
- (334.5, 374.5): -0.048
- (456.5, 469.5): -0.018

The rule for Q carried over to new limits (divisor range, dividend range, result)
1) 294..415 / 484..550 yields 1.05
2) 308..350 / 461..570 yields 0.91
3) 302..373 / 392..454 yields 0.78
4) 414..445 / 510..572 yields 1.27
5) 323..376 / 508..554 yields 1.01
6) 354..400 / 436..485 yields 1.00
